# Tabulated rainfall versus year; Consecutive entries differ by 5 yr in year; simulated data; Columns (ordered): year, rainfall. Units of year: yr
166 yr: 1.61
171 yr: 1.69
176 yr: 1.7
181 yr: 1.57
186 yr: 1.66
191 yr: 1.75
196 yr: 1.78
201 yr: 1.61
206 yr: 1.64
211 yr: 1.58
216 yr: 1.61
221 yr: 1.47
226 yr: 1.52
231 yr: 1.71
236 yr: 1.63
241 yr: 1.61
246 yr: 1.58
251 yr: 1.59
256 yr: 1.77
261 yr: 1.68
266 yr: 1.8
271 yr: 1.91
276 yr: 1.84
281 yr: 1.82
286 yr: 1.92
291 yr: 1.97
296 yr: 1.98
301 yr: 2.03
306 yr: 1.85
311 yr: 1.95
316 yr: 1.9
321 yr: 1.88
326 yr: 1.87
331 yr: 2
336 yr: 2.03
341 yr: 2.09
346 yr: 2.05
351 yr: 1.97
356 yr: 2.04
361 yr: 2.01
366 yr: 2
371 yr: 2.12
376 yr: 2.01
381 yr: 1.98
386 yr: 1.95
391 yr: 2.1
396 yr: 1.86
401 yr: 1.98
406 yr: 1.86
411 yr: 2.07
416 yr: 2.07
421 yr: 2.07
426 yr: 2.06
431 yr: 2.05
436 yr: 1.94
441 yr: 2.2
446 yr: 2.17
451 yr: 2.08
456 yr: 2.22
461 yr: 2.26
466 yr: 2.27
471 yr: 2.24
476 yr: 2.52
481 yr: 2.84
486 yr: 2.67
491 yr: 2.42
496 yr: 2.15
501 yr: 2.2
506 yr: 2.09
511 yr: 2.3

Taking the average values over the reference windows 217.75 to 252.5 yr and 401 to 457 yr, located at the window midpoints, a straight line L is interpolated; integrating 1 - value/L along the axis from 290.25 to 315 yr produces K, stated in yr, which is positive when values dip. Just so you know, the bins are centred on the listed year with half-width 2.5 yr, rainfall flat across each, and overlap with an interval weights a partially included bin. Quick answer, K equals -2.81 yr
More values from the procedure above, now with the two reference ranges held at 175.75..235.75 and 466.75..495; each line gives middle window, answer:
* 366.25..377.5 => 0.5 yr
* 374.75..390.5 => 1.4 yr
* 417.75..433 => 1.7 yr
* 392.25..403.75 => 1.5 yr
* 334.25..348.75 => 0.0 yr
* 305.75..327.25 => 0.9 yr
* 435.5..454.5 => 2.1 yr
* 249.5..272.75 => 0.7 yr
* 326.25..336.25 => 0.2 yr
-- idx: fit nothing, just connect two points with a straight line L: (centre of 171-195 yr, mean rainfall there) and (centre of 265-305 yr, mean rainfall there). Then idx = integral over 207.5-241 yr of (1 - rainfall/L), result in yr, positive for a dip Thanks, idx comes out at 3.5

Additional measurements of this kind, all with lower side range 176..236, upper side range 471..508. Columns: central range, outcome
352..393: 1.2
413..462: 3.4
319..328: 0.4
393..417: 2.3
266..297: -1.0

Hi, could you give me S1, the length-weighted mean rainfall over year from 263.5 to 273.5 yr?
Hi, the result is 1.85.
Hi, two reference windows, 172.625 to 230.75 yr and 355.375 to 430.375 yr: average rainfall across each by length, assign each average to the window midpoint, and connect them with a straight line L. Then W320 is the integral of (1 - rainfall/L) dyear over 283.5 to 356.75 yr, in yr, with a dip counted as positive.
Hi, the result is -3.93 yr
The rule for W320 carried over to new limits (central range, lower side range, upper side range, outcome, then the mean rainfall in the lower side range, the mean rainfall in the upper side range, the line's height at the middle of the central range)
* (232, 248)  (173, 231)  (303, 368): 1.0 yr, 1.63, 1.97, 1.73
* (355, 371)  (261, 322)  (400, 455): -0.4 yr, 1.9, 2.06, 1.98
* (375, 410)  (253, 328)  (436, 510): 2.4 yr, 1.88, 2.3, 2.11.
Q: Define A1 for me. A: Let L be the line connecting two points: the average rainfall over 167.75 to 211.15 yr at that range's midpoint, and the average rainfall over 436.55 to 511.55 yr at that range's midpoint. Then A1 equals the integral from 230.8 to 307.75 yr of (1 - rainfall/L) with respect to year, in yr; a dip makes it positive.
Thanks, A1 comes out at 2.2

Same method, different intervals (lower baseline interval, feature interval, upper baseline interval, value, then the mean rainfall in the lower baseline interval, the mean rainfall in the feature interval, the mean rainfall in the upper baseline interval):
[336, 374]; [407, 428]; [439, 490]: 1.6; 2.04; 2.05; 2.35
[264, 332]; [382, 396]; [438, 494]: 1.0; 1.91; 1.99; 2.35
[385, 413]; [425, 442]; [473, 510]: 0.7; 1.97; 2.05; 2.41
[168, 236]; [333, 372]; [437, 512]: -0.6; 1.64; 2.04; 2.3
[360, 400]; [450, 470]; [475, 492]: 2.2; 2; 2.22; 2.64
